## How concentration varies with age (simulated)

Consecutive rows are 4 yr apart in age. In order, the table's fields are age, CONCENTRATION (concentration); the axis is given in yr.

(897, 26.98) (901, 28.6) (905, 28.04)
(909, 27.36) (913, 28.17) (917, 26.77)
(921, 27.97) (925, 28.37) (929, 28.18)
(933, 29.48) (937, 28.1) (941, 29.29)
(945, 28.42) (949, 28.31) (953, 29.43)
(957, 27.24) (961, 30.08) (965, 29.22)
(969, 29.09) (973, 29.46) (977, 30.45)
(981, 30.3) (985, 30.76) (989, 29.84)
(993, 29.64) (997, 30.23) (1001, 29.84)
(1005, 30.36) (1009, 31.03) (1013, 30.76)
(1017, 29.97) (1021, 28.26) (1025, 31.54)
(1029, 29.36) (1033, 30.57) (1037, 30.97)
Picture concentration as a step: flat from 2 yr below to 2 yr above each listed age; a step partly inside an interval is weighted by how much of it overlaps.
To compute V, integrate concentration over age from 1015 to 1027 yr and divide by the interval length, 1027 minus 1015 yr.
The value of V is 29.9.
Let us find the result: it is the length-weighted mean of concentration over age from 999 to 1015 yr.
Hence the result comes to 30.5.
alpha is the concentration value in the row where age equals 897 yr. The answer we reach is 26.98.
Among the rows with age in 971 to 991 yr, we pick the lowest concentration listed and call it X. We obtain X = 29.46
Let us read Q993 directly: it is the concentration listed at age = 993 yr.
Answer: 29.64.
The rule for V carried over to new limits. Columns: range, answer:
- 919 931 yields 28.2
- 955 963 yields 28.7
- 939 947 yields 28.9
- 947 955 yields 28.9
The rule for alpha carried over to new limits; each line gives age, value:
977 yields 30.45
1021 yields 28.26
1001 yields 29.84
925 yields 28.37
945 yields 28.42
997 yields 30.23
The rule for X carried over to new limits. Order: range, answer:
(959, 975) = 29.09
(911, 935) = 26.77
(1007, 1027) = 28.26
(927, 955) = 28.1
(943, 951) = 28.31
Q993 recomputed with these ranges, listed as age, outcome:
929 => 28.18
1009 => 31.03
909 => 27.36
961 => 30.08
